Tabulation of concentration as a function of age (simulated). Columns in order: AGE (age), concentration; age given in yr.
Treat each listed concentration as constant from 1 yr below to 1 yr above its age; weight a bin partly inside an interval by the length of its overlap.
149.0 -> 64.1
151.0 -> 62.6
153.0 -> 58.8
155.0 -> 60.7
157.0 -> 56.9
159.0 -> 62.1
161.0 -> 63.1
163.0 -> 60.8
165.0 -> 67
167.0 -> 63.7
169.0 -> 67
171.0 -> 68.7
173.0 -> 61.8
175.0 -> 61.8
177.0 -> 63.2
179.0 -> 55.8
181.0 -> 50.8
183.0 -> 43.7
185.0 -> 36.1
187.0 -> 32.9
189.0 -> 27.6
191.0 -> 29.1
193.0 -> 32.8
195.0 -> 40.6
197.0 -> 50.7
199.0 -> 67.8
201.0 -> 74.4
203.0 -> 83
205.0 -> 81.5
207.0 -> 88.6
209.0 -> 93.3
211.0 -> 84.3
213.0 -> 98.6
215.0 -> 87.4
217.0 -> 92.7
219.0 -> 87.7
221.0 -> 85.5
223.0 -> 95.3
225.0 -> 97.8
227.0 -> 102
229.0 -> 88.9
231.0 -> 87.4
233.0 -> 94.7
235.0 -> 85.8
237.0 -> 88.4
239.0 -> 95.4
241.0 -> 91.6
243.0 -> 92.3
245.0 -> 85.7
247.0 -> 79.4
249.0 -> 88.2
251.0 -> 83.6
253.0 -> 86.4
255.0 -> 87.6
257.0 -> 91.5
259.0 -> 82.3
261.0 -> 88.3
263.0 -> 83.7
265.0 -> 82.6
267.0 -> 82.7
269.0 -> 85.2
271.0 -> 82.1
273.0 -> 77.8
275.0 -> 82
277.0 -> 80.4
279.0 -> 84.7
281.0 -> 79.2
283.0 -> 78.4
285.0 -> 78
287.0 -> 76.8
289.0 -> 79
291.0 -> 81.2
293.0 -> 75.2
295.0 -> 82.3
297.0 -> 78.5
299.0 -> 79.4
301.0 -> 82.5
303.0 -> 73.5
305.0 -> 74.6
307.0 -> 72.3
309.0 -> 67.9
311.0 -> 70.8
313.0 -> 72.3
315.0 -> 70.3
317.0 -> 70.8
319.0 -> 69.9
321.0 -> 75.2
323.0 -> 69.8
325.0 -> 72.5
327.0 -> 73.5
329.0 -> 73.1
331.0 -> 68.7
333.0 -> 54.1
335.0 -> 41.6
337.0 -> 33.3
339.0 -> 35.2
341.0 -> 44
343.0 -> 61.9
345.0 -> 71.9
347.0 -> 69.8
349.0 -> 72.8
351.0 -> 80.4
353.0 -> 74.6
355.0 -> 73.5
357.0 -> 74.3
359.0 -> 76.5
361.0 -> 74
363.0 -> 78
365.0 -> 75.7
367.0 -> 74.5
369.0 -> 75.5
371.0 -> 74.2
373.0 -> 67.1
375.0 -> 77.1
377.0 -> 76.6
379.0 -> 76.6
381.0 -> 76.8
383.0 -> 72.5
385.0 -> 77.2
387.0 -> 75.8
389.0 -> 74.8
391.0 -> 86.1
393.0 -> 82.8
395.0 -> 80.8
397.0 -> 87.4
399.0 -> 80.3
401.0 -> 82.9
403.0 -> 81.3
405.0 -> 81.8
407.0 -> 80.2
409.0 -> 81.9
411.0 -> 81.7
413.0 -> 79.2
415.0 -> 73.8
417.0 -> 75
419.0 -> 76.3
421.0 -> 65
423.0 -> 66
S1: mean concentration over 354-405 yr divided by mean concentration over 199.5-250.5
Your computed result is 0.9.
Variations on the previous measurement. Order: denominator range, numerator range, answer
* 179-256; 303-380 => 0.91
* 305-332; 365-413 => 1.10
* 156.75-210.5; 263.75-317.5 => 1.32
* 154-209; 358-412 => 1.34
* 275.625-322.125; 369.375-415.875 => 1.03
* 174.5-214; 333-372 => 1.11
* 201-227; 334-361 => 0.70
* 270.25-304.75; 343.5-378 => 0.94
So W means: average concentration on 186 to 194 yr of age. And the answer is 30.6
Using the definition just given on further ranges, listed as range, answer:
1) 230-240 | 90.3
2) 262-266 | 83.2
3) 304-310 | 71.6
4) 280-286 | 78.5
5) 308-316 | 70.3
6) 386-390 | 75.3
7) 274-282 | 81.6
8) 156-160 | 59.5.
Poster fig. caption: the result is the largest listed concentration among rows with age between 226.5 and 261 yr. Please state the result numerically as 102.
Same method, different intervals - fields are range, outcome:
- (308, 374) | 80.4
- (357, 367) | 78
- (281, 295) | 82.3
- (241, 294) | 92.3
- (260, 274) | 88.3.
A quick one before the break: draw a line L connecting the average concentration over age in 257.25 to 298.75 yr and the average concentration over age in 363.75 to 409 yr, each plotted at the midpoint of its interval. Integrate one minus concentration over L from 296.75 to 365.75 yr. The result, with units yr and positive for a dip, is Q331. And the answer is 9.6 yr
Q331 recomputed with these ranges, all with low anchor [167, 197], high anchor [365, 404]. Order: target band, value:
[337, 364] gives 2.3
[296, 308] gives -2.0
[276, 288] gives -3.2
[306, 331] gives -1.1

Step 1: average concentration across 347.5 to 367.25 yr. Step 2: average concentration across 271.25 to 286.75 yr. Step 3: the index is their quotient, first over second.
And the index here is 0.94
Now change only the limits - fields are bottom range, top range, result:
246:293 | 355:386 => 0.91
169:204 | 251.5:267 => 1.64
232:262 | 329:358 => 0.70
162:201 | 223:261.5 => 1.71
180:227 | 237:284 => 1.24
